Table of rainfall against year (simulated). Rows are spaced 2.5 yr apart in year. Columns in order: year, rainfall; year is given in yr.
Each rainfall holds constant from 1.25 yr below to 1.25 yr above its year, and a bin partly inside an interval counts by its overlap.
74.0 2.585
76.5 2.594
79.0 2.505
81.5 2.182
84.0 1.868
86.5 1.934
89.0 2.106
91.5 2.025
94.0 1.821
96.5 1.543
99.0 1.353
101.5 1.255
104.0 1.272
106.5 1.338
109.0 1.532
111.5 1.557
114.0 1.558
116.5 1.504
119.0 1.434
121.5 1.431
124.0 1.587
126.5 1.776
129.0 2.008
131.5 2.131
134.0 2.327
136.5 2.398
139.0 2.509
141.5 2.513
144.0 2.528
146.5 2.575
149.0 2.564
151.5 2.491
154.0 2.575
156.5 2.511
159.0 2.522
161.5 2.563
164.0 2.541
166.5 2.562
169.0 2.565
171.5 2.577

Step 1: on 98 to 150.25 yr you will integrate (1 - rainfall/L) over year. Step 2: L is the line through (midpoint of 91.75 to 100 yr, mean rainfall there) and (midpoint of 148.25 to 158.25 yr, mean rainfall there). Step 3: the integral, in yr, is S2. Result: 6.0 yr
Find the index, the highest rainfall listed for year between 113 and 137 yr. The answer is 2.398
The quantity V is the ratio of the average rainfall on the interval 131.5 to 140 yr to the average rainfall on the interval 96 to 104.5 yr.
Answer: 1.76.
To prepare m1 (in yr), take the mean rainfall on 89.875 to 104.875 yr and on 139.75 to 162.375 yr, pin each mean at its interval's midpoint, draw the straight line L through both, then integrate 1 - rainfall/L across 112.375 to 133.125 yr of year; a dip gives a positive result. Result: 3.52 yr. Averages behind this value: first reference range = 1.57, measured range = 1.69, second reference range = 2.54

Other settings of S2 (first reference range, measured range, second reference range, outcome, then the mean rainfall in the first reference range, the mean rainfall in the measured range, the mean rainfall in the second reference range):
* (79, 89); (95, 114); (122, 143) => 6.1 yr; 2.07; 1.42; 2.13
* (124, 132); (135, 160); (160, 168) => -3.0 yr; 1.9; 2.52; 2.55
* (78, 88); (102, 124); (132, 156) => 8.1 yr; 2.11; 1.45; 2.49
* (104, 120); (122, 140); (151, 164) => -1.3 yr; 1.47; 2.07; 2.54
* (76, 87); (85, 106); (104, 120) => 2.6 yr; 2.21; 1.65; 1.47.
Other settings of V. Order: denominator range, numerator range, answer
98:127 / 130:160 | 1.69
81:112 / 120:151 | 1.32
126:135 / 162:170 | 1.23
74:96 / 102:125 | 0.68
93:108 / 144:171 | 1.79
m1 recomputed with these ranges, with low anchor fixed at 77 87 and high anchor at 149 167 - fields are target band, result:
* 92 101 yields 2.6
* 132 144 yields 0.1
